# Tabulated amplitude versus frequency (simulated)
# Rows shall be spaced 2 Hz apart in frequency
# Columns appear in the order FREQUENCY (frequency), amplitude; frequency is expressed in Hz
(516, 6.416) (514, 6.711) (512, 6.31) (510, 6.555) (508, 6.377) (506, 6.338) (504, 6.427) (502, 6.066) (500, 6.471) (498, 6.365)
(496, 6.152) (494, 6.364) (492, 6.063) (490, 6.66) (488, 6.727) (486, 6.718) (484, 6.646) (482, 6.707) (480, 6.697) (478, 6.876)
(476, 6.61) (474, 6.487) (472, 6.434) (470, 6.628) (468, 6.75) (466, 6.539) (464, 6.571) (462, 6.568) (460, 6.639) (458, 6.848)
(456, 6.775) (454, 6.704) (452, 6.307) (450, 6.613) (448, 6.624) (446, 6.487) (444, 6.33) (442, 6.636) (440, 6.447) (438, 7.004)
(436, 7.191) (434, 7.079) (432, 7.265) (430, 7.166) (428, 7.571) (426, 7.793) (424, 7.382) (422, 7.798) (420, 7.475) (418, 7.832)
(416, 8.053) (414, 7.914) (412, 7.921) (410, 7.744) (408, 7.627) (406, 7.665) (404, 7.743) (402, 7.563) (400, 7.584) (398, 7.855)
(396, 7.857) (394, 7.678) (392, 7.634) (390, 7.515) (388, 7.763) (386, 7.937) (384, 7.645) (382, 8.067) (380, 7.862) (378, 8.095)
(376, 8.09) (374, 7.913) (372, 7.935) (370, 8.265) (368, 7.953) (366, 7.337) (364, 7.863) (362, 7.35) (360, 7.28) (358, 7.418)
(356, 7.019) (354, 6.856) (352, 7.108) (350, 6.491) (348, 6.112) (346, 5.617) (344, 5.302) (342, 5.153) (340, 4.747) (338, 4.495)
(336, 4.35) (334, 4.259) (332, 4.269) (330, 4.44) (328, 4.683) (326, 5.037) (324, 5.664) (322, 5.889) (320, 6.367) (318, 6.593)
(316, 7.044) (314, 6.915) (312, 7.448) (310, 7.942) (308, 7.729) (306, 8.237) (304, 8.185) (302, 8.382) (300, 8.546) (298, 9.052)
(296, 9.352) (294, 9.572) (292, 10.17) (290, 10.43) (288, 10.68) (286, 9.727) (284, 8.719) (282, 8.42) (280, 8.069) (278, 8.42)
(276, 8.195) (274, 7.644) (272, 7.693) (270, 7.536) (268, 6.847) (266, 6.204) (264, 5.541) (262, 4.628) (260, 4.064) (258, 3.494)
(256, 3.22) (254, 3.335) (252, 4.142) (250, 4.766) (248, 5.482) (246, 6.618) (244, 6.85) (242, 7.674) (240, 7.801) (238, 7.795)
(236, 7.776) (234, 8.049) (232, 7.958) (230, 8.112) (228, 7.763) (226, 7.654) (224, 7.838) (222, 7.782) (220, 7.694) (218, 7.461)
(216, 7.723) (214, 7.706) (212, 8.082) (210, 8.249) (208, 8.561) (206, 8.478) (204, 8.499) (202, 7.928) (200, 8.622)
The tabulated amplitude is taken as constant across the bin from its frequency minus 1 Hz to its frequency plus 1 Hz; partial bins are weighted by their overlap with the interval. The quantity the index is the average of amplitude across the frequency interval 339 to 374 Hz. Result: 6.84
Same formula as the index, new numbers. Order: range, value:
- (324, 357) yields 5.38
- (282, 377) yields 7.16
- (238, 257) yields 5.66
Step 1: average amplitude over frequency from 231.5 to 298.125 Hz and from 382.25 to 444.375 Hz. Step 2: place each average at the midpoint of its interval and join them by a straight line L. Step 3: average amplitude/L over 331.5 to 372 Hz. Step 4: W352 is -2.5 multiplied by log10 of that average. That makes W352 0.17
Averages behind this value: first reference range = 7.2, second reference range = 7.52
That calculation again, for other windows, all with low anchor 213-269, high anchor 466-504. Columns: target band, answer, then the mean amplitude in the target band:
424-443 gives -0.10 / 7.14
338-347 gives 0.26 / 5.13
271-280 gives -0.22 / 8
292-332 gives -0.11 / 7.21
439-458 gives -0.01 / 6.56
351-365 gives -0.12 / 7.27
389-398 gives -0.18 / 7.69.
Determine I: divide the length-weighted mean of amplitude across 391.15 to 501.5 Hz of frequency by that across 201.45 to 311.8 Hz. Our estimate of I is 0.93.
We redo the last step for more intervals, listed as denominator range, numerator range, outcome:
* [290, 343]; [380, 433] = 1.13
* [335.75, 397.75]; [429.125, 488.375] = 0.94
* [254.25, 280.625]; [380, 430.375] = 1.25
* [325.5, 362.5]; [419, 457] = 1.23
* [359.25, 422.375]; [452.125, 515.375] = 0.84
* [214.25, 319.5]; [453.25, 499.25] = 0.89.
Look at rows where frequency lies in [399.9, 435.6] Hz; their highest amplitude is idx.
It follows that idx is 8.053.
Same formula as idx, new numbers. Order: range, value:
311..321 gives 7.448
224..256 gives 8.112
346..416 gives 8.265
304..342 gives 8.237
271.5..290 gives 10.68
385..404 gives 7.937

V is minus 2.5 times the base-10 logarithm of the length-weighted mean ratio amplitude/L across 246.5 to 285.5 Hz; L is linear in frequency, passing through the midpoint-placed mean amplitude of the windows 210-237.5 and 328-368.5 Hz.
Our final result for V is 0.16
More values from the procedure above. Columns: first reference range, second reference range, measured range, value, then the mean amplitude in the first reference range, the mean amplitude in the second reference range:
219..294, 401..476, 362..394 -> -0.105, 7.19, 7.08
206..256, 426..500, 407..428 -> -0.145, 7.15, 6.69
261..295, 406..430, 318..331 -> 0.419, 8.15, 7.71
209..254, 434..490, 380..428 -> -0.140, 7.23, 6.66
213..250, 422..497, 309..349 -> 0.264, 7.47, 6.75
